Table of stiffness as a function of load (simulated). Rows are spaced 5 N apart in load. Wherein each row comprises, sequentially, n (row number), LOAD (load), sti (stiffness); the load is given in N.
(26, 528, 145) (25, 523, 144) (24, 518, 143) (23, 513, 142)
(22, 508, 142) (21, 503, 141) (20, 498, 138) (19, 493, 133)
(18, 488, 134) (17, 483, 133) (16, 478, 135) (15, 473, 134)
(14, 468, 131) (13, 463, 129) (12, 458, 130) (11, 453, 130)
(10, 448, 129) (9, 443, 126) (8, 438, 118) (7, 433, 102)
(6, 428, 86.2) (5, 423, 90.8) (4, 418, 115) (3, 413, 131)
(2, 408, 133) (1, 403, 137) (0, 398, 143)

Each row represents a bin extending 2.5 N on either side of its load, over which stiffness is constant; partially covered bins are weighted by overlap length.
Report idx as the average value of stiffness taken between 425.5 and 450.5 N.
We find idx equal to 112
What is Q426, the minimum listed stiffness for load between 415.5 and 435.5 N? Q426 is 86.2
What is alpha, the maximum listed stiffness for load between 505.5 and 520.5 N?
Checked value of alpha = 143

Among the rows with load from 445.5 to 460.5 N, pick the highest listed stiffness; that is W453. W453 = 130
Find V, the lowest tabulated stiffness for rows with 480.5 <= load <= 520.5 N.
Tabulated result 133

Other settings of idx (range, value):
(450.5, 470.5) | 130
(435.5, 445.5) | 122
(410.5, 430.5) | 106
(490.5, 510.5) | 138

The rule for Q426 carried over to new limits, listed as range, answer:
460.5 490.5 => 129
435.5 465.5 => 118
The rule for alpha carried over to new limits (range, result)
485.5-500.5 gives 138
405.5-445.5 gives 133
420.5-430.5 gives 90.8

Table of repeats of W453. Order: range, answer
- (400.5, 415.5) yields 137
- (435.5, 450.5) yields 129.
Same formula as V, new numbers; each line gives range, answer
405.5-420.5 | 115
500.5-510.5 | 141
